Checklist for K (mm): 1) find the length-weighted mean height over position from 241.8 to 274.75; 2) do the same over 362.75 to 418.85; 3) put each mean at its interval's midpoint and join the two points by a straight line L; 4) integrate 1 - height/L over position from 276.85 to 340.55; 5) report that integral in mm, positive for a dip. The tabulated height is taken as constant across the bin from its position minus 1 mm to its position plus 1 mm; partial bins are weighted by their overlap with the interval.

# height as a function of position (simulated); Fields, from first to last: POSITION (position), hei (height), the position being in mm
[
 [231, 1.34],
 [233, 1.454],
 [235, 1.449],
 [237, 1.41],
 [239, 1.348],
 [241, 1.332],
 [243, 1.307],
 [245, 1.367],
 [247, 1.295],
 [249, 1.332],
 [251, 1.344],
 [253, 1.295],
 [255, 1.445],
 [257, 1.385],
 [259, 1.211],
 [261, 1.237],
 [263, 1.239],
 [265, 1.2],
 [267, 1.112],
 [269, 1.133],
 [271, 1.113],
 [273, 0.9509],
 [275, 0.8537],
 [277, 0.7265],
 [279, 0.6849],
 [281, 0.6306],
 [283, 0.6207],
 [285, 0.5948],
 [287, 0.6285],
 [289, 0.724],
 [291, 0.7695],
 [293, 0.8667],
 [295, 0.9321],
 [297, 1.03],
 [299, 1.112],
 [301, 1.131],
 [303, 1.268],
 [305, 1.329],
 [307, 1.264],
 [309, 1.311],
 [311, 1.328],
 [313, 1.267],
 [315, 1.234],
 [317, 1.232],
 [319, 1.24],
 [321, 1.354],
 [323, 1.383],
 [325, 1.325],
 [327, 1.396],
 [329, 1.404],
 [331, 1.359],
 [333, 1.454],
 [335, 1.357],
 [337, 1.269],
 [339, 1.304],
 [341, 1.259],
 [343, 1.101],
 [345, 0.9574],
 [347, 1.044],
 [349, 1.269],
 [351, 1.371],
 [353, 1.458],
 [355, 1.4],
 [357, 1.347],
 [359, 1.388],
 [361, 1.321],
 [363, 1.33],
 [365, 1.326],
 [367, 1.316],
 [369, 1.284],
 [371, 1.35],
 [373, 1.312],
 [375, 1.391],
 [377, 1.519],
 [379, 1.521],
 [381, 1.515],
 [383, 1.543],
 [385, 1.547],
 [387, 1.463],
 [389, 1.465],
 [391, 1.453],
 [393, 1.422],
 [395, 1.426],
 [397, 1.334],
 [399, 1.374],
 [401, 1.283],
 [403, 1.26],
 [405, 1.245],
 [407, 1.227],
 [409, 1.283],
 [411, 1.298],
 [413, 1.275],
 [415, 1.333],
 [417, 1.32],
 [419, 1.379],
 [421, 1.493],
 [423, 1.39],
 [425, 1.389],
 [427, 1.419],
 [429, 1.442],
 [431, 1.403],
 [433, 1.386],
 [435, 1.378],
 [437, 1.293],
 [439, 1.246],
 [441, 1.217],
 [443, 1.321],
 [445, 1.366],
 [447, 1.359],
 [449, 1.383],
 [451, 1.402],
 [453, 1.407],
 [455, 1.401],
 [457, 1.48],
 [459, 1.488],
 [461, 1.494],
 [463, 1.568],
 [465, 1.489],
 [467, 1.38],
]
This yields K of 8.73 mm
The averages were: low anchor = 1.24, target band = 1.12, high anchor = 1.37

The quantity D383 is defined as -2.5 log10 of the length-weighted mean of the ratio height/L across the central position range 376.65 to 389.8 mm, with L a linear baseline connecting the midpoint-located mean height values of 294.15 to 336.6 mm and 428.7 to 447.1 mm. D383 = -0.16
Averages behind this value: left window 1.27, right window 1.34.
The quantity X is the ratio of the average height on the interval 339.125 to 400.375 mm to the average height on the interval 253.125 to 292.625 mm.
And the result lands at 1.41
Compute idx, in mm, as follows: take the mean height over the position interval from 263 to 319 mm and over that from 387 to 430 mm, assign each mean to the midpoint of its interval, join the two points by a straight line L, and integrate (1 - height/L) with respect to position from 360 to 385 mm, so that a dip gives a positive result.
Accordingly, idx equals -2.9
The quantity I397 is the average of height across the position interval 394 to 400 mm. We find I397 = 1.38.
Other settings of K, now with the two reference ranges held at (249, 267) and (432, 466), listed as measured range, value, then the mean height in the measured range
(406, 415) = 0.6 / 1.28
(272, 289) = 7.7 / 0.712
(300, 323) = 0.7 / 1.27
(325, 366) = 0.9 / 1.31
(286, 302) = 5.0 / 0.899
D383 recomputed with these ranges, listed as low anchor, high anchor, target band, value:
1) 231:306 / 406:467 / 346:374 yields -0.06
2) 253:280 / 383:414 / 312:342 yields -0.08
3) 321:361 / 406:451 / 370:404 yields -0.07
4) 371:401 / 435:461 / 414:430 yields 0.00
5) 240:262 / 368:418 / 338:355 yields 0.11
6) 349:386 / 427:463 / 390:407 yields 0.04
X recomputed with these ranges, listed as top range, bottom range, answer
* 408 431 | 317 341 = 1.02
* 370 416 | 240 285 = 1.24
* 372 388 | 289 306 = 1.43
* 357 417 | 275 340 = 1.24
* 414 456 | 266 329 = 1.30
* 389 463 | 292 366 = 1.08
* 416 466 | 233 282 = 1.17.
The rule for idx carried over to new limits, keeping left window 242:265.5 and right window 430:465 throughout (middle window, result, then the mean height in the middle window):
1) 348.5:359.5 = -0.21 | 1.38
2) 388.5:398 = -0.35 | 1.42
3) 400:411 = 0.88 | 1.26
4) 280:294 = 6.68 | 0.691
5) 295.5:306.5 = 1.33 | 1.17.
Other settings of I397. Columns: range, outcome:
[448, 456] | 1.4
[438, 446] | 1.29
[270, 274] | 1.03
